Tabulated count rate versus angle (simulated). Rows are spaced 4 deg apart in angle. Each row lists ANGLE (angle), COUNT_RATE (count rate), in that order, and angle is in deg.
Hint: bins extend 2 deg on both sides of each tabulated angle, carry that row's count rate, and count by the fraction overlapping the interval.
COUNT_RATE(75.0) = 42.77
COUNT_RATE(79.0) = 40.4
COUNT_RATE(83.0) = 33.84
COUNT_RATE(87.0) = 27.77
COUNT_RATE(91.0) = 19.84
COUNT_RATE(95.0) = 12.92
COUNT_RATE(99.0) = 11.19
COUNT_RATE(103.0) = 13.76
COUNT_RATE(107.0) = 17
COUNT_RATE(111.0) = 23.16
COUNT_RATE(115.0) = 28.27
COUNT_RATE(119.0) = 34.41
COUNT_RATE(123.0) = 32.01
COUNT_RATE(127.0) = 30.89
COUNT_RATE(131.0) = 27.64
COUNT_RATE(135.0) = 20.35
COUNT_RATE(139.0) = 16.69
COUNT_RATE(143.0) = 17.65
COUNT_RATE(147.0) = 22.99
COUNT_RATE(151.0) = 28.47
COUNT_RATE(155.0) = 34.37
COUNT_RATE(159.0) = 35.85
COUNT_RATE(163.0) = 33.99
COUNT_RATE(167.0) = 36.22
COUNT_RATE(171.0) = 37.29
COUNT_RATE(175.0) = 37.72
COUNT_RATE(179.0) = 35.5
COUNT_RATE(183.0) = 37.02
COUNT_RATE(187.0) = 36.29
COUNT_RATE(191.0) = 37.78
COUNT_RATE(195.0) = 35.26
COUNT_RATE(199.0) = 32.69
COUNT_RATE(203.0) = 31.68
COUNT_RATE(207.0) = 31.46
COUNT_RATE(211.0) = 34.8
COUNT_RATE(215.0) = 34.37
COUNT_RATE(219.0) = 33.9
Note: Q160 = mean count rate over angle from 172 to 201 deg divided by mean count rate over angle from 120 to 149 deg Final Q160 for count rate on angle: 1.48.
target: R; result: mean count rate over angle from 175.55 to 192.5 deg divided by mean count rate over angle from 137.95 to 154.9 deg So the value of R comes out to 1.58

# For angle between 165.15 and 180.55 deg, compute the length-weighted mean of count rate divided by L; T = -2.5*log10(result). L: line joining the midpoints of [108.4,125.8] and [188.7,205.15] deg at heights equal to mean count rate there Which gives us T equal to -0.12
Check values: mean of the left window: 29.1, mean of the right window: 34.4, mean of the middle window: 36.7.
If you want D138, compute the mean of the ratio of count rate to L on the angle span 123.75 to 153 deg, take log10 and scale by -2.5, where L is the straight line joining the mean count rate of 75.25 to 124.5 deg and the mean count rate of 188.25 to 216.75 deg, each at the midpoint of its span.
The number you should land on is 0.19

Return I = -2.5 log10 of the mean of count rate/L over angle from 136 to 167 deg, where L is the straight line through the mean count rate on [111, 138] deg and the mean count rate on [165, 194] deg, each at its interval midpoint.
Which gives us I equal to 0.19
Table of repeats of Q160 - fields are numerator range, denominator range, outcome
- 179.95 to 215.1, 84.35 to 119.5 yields 1.68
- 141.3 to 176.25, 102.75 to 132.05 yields 1.19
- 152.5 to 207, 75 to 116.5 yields 1.49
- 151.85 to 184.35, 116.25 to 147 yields 1.40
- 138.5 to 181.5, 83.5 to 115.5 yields 1.60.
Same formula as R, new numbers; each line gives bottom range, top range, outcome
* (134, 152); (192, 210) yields 1.59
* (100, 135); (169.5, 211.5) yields 1.40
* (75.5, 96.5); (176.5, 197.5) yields 1.28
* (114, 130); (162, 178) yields 1.16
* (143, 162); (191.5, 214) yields 1.15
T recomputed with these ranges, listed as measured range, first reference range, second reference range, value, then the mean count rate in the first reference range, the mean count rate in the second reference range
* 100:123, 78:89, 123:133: 0.30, 33.4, 29.8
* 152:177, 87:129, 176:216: -0.17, 22.6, 34.8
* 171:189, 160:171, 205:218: -0.05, 35.6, 33.6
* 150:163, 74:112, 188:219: -0.13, 23.8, 34.1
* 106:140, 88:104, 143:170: -0.18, 15.3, 31.1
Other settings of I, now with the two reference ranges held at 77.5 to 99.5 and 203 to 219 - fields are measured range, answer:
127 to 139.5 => 0.18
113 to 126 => -0.17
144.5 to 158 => 0.02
